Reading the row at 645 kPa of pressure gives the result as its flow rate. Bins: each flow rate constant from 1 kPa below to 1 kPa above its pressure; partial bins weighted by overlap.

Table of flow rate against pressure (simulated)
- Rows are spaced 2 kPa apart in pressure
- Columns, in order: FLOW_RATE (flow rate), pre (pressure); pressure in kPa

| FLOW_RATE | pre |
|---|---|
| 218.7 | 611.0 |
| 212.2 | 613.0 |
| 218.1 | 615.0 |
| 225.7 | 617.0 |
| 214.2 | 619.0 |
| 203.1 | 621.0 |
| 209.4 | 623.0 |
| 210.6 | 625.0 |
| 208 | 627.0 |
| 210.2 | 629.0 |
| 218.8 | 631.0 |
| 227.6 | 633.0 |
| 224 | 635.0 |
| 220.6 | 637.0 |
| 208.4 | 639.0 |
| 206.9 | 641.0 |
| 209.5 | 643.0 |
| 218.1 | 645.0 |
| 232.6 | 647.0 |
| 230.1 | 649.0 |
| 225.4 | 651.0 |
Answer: 218.1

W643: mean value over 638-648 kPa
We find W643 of 215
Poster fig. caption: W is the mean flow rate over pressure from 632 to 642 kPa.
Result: 218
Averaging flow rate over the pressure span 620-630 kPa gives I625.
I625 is 208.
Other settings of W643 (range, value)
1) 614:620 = 219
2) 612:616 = 215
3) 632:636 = 226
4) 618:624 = 209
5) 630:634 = 223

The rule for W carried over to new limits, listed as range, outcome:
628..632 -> 214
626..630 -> 209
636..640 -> 214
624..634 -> 215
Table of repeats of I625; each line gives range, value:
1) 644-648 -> 225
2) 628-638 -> 220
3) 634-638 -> 222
